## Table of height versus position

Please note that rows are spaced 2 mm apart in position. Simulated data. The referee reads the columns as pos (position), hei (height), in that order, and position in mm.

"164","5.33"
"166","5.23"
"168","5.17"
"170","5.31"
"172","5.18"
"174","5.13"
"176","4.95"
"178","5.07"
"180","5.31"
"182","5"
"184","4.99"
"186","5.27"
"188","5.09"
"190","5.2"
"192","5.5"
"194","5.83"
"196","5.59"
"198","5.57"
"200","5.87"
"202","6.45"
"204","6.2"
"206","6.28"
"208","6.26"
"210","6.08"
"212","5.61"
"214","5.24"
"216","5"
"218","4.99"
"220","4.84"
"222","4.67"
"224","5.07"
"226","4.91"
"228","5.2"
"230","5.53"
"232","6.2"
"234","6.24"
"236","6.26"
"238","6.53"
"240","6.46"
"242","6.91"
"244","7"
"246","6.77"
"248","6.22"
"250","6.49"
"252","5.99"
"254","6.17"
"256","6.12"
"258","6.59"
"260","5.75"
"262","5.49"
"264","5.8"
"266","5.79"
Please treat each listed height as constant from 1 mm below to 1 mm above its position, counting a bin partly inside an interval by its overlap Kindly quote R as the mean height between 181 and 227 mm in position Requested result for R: 5.46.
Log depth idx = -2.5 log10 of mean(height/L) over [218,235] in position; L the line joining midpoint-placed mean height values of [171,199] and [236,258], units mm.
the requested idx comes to 0.145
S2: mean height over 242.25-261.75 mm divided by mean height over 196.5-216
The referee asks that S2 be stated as 1.1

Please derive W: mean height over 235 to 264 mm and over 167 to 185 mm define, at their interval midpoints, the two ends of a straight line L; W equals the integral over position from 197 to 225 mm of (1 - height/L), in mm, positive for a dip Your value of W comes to 0.5 mm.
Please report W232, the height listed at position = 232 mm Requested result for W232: 6.2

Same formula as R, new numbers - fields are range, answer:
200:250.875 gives 5.89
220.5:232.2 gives 5.18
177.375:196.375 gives 5.28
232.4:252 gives 6.5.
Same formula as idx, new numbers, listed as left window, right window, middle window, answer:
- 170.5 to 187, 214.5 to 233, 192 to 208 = -0.161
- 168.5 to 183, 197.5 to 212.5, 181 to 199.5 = 0.050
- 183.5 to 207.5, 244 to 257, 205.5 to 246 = 0.050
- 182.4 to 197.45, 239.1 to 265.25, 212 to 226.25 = 0.156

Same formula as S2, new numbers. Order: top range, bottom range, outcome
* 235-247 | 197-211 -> 1.09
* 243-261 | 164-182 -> 1.23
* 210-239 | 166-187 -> 1.06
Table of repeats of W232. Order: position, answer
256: 6.12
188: 5.09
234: 6.24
